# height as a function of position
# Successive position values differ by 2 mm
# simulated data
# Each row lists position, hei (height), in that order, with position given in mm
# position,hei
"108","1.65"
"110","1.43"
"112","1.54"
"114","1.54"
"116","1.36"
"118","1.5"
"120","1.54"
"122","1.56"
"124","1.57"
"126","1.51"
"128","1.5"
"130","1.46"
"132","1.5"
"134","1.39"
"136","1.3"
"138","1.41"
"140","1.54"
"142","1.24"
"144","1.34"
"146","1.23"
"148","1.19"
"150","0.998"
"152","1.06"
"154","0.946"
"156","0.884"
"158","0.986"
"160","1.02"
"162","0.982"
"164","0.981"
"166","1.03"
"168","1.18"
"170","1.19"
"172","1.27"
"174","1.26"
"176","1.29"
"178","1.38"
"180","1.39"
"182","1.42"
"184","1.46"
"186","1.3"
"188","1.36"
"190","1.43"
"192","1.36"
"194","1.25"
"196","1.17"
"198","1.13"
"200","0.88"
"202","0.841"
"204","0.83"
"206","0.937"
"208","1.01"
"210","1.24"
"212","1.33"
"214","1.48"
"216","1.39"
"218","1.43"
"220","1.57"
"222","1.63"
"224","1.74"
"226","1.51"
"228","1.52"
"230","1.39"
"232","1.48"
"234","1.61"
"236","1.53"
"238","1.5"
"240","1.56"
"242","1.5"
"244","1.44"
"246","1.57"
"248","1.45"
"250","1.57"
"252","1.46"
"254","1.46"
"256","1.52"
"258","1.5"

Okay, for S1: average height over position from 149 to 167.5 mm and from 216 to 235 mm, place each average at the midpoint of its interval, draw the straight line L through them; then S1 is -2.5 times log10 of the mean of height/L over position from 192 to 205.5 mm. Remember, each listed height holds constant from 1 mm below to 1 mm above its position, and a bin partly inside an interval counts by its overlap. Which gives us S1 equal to 0.25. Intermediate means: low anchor 0.993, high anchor 1.53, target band 1.04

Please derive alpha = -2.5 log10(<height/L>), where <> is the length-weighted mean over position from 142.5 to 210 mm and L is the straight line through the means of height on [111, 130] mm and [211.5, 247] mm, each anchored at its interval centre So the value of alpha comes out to 0.29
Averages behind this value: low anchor 1.51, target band 1.15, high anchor 1.51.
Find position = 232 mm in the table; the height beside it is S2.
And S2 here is 1.48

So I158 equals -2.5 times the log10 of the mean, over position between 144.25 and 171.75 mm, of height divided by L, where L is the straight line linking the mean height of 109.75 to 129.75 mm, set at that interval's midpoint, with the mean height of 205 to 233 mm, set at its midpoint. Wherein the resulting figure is 0.35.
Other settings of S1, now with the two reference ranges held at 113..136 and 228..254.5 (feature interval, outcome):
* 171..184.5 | 0.11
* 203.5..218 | 0.24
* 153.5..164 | 0.47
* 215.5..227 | -0.04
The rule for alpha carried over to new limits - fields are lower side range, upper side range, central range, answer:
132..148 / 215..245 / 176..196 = 0.06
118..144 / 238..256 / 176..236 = 0.12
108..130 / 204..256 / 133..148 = 0.12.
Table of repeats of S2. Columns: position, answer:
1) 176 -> 1.29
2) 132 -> 1.5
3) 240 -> 1.56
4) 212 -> 1.33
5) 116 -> 1.36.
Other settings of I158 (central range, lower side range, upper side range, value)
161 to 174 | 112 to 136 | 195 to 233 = 0.238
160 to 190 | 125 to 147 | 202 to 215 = -0.004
